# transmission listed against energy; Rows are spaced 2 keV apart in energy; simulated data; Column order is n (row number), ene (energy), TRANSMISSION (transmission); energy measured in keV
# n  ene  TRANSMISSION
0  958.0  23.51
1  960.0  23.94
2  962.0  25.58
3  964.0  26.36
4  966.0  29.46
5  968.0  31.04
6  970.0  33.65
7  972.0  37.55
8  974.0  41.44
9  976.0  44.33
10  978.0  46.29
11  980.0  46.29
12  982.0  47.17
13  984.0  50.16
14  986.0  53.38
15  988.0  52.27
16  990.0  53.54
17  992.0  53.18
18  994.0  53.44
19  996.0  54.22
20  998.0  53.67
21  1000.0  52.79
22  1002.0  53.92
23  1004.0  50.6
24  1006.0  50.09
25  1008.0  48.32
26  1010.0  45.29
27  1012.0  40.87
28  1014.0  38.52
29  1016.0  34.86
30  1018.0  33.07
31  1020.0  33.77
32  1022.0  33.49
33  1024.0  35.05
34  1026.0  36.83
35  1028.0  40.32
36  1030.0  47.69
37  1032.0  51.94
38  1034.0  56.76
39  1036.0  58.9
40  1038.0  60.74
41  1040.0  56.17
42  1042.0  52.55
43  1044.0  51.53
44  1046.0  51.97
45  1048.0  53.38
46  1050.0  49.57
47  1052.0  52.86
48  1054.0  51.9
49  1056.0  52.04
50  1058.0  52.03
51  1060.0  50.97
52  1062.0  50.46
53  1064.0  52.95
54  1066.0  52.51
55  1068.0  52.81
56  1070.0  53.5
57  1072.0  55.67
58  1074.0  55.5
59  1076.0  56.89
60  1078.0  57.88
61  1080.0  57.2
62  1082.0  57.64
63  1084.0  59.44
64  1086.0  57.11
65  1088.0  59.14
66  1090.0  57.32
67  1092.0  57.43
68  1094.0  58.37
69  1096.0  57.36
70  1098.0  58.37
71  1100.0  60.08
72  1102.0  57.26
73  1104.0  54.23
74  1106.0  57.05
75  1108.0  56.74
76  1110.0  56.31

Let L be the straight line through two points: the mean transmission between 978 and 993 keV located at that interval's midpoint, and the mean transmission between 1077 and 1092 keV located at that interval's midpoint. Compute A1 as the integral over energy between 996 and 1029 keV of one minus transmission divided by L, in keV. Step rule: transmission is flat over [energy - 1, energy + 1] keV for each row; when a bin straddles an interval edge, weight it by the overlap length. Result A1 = 6.0 keV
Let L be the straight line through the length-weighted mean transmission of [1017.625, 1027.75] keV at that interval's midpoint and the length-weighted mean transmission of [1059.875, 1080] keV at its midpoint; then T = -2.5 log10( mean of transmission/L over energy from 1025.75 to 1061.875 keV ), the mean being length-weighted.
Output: -0.196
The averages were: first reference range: 35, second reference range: 54.2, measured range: 51.8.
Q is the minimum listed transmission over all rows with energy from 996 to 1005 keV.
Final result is 50.6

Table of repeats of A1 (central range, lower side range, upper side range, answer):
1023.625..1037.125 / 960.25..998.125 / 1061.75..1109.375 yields 0.6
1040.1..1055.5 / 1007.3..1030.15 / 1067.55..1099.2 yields -1.8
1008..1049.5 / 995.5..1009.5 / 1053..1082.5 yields 5.4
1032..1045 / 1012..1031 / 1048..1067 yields -3.5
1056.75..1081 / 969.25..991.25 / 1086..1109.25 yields 0.3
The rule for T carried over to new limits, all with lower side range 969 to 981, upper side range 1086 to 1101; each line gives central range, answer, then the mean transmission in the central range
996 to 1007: -0.16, 52.4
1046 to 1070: 0.02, 52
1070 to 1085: -0.02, 56.9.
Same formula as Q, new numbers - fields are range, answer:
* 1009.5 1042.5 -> 33.07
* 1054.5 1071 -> 50.46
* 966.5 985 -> 31.04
